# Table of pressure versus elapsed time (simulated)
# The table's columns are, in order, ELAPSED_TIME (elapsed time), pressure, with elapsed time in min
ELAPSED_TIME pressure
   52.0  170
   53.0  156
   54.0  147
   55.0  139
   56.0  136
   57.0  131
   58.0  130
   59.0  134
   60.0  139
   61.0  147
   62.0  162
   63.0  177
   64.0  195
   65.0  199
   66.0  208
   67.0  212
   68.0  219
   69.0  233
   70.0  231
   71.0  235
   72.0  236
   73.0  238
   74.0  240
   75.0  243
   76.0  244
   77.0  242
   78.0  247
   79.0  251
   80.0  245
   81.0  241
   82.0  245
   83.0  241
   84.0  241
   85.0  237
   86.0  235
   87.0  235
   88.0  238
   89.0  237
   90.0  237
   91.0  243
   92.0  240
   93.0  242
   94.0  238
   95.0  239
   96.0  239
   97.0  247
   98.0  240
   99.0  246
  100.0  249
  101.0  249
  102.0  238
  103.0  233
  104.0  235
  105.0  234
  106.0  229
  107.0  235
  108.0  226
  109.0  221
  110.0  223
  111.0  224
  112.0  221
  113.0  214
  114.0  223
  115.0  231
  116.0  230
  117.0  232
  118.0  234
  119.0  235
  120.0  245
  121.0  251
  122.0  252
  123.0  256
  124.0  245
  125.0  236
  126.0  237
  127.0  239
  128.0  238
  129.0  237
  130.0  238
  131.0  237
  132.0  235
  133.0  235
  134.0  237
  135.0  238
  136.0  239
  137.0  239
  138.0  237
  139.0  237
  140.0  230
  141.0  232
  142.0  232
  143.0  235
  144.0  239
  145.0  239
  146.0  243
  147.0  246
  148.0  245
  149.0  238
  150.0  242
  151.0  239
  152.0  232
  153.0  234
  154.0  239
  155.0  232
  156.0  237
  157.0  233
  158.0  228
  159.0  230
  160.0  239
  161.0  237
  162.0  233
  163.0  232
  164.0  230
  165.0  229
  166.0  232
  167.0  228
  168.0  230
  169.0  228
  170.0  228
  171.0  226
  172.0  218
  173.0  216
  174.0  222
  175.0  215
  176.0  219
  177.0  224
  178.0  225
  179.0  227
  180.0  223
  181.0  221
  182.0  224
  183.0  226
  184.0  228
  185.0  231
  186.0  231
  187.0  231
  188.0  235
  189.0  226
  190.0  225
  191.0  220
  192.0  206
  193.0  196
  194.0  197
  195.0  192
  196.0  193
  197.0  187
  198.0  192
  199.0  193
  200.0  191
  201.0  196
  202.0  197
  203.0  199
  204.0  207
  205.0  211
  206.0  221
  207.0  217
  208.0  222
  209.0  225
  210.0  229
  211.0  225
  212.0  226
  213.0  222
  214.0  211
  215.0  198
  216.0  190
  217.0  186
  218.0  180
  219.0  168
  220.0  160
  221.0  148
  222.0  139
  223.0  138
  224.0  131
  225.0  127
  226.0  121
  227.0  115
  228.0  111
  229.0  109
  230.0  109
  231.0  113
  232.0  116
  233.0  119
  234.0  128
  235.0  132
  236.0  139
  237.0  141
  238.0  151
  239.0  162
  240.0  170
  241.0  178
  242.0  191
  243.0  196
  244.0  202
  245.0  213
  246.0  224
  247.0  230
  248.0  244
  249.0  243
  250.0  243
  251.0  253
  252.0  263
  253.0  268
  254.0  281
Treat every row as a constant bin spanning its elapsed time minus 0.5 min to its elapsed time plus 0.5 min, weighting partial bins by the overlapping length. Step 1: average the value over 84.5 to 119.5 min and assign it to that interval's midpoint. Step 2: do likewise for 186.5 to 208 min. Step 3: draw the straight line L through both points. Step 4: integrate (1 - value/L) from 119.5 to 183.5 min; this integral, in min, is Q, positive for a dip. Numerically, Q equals -4.0 min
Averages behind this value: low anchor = 235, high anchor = 207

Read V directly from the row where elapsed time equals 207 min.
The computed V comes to 217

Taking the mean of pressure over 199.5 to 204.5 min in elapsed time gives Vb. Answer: 198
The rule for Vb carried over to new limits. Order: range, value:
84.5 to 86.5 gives 236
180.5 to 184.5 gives 225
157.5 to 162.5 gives 233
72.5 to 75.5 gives 240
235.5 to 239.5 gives 148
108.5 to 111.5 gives 223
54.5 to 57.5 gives 135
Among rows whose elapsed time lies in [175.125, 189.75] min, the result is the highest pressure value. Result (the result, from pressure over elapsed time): 235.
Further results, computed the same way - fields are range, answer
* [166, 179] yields 232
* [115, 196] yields 256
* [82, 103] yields 249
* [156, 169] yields 239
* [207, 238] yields 229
